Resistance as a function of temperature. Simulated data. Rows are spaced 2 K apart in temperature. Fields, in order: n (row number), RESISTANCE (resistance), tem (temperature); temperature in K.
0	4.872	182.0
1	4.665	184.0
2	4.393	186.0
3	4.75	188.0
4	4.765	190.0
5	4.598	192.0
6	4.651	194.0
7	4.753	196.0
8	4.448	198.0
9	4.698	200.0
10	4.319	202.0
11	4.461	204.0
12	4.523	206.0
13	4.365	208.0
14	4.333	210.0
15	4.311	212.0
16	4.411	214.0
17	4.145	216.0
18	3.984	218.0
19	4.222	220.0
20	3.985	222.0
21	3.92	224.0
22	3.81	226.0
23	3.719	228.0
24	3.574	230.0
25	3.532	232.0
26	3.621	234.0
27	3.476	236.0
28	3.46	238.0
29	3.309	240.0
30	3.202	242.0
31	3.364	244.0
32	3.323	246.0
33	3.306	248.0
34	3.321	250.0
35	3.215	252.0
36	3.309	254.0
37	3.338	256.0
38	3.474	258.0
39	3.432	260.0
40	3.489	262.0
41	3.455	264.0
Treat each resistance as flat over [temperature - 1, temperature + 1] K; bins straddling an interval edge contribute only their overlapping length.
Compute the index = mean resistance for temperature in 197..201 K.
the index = 4.57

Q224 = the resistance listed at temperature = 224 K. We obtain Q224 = 3.92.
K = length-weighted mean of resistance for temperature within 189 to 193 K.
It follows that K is 4.68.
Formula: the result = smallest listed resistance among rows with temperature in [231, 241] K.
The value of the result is 3.309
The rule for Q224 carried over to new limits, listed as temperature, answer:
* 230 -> 3.574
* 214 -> 4.411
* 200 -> 4.698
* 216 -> 4.145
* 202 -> 4.319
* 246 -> 3.323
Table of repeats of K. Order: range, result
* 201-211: 4.4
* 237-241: 3.38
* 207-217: 4.31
